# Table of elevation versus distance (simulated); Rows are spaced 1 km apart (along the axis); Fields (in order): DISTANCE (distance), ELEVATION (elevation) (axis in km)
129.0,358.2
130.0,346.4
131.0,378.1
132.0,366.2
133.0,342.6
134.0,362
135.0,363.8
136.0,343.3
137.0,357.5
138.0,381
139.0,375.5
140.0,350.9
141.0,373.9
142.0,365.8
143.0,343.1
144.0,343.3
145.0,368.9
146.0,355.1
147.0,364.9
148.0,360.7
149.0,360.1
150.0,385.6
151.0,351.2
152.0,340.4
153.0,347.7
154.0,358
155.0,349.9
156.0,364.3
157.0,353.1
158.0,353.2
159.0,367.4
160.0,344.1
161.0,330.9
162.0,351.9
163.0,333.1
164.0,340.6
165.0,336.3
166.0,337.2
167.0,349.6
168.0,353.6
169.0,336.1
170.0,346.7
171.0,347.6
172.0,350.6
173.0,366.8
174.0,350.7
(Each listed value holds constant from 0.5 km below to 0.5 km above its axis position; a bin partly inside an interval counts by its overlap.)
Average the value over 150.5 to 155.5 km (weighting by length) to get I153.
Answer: 349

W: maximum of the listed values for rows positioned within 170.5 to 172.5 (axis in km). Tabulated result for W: 350.6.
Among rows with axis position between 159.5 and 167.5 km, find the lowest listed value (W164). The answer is 330.9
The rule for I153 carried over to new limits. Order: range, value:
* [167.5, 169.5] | 345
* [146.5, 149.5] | 362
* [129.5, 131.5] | 362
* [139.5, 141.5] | 362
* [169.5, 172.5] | 348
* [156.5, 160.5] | 354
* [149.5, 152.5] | 359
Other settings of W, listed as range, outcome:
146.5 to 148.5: 364.9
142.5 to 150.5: 385.6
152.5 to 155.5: 358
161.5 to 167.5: 351.9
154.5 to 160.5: 367.4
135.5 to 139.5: 381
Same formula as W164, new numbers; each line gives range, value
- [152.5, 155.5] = 347.7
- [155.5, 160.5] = 344.1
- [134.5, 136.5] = 343.3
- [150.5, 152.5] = 340.4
